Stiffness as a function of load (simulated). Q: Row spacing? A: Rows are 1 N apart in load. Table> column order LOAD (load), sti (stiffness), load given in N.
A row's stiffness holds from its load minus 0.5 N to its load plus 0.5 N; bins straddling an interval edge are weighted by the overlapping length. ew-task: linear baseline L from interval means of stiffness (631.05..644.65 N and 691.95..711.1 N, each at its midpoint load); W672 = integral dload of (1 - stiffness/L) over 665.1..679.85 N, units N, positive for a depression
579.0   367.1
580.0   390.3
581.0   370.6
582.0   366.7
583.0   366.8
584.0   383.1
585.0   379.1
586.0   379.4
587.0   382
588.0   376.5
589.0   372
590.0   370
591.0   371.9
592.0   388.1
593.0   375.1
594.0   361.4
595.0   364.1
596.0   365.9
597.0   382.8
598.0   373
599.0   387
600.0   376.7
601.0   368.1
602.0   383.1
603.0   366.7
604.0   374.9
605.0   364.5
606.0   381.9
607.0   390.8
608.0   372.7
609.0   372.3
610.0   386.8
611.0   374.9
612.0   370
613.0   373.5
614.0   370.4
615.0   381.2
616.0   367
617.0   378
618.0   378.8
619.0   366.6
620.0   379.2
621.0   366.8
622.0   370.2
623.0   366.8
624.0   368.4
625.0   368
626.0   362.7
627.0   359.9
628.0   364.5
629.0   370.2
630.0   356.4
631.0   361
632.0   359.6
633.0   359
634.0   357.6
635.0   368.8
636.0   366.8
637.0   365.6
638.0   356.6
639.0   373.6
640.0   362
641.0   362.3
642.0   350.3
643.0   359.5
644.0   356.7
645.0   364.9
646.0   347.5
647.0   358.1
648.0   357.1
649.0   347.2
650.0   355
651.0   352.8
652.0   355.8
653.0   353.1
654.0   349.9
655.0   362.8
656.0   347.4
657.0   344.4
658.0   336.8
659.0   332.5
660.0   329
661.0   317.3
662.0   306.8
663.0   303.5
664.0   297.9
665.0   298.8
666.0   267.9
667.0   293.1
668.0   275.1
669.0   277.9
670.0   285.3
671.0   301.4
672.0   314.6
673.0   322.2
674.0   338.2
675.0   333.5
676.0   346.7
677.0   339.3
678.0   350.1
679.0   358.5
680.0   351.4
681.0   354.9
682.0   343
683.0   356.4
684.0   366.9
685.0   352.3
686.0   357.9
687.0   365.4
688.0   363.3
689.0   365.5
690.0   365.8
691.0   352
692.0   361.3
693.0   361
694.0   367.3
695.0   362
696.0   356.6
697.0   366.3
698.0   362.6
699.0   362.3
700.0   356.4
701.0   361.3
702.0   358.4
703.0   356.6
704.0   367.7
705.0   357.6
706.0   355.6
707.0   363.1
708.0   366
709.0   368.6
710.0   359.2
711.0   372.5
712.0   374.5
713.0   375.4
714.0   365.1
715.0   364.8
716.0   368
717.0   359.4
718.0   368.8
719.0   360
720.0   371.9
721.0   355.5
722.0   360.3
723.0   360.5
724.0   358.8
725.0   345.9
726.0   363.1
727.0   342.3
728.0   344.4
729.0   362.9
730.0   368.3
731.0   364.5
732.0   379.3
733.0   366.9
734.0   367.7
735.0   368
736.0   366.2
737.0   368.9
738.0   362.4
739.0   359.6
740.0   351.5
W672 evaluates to 1.90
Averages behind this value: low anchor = 361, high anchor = 362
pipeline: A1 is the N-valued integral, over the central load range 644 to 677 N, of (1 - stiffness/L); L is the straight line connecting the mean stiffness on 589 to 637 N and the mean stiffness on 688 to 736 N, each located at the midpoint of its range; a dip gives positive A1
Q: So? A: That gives 3.5 N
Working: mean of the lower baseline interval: 371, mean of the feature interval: 328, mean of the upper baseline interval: 363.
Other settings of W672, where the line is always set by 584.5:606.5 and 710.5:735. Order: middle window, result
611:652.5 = 0.8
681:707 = 0.4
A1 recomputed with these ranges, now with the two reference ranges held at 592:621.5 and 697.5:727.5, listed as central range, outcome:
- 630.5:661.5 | 1.34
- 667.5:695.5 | 1.78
